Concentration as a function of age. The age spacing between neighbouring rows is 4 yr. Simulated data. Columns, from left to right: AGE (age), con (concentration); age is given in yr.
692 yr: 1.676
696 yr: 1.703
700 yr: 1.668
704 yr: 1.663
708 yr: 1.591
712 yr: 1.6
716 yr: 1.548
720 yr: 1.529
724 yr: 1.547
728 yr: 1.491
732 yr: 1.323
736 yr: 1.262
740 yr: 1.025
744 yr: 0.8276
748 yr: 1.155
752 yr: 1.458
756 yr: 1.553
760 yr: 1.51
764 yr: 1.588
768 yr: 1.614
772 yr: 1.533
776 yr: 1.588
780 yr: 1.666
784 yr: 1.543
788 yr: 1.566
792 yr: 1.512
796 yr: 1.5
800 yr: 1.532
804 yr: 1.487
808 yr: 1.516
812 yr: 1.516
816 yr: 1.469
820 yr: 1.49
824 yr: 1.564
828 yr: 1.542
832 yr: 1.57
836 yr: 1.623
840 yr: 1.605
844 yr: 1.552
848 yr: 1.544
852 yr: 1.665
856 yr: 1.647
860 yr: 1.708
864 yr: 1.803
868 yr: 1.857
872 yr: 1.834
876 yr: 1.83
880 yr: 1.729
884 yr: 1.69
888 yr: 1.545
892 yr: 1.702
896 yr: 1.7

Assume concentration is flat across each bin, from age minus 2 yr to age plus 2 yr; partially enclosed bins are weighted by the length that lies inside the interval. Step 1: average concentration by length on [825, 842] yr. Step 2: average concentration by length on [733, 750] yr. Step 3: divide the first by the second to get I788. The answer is 1.5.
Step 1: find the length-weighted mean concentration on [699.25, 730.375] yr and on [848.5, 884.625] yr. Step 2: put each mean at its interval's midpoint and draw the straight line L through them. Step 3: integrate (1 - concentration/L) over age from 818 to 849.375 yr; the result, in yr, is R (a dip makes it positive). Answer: 2.7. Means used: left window 1.57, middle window 1.56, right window 1.75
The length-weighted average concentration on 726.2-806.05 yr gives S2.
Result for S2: 1.44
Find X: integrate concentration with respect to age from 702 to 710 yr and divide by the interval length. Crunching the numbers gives 1.63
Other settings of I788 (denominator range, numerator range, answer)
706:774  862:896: 1.23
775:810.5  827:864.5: 1.05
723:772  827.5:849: 1.15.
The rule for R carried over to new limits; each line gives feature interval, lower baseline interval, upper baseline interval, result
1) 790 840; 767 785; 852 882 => 4.1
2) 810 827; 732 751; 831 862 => -0.3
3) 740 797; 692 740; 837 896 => 4.6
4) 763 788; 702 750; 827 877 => -1.5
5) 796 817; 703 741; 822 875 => 1.2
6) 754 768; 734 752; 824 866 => -4.2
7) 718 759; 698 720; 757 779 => 6.9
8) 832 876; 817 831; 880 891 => -2.7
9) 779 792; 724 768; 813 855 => -1.2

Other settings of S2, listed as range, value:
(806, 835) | 1.53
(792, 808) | 1.51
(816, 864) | 1.6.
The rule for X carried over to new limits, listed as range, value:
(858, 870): 1.79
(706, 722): 1.57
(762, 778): 1.58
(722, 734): 1.45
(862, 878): 1.83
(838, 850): 1.57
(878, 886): 1.71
